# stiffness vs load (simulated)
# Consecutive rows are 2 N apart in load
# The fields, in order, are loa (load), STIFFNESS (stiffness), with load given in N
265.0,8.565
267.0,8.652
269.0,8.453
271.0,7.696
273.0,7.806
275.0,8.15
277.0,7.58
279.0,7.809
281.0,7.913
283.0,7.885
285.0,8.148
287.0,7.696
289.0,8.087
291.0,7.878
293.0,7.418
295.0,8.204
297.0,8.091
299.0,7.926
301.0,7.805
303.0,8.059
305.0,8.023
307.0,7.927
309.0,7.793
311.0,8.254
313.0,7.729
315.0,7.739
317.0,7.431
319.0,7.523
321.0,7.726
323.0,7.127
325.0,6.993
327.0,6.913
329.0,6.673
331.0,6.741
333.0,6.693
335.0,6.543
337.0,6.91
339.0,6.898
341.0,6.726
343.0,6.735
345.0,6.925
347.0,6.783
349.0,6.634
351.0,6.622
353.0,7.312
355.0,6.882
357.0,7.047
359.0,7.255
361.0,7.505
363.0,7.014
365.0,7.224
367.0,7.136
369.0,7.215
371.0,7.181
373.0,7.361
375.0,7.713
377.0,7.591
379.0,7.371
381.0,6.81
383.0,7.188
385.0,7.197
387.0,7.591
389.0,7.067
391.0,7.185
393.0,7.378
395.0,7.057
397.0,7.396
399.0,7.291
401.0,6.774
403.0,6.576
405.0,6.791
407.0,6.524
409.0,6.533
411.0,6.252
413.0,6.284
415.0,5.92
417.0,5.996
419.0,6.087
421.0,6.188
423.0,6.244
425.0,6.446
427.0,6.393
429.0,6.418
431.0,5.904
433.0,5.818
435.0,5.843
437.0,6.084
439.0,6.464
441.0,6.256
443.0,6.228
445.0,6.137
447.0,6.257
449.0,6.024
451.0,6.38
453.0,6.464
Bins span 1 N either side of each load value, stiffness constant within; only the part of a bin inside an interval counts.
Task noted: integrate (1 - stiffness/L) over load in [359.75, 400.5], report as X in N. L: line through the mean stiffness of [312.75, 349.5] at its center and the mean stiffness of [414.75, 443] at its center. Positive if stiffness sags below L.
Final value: -4.2 N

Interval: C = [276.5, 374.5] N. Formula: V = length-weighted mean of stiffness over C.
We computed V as 7.38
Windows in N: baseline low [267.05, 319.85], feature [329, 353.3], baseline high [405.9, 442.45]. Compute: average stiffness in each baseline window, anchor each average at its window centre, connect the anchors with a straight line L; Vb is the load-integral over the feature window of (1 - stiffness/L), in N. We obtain 1.7 N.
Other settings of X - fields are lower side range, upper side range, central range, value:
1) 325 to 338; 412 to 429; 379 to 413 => -3.2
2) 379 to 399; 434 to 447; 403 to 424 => 1.3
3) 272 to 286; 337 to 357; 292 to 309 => -0.8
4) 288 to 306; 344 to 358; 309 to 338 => 0.8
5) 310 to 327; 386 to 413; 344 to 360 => 0.8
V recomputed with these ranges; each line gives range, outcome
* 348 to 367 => 7.06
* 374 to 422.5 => 6.86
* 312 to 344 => 7.07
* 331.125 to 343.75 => 6.75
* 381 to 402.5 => 7.18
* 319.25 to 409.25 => 7.05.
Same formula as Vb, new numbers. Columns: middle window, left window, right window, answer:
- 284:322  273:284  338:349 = -2.1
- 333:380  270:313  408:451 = 0.2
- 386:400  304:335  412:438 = -1.7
